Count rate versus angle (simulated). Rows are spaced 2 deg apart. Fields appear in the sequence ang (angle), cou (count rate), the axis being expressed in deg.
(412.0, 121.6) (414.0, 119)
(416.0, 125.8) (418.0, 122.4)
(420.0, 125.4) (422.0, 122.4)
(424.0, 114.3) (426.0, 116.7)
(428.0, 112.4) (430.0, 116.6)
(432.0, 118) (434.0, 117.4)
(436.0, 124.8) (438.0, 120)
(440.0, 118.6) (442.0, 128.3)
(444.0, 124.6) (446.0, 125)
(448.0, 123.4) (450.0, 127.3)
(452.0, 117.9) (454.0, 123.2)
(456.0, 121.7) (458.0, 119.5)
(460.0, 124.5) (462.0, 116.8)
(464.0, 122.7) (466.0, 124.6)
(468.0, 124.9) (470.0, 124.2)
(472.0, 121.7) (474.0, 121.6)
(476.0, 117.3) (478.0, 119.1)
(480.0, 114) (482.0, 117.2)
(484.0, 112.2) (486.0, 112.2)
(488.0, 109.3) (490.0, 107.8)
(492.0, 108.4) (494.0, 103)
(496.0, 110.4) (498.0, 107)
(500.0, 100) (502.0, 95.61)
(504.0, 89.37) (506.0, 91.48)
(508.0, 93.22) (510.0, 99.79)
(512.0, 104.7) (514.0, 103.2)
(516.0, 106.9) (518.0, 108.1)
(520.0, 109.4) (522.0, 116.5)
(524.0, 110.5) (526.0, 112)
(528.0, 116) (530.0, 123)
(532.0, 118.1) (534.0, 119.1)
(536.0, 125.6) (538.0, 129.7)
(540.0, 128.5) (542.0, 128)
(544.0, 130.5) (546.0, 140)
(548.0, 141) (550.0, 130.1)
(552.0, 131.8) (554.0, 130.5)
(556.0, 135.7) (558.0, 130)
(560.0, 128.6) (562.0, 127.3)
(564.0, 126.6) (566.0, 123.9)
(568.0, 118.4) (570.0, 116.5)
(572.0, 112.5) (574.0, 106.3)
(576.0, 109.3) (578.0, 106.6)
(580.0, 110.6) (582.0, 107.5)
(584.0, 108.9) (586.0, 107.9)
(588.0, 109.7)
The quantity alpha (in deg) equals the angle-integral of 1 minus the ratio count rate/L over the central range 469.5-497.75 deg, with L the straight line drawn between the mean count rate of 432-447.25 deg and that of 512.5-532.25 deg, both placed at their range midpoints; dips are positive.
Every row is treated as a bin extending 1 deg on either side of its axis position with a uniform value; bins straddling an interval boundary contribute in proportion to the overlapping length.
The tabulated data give 0.7 deg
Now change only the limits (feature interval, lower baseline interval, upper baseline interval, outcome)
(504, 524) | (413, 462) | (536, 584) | 3.16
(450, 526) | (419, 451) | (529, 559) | 7.98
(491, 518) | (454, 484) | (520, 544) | 4.32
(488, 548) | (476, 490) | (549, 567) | 4.58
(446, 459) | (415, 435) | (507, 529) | -0.76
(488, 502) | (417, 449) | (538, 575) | 2.07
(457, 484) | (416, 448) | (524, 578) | 0.32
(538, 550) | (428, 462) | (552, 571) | -0.68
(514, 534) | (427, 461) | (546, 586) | 1.34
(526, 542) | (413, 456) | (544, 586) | -0.10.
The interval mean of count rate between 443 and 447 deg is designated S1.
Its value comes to 125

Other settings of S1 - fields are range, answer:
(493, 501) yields 105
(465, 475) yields 123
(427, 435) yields 116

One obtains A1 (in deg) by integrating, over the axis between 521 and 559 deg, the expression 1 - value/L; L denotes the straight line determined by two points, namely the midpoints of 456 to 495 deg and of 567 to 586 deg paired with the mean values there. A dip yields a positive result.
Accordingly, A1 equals -4.5 deg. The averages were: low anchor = 117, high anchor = 111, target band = 126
